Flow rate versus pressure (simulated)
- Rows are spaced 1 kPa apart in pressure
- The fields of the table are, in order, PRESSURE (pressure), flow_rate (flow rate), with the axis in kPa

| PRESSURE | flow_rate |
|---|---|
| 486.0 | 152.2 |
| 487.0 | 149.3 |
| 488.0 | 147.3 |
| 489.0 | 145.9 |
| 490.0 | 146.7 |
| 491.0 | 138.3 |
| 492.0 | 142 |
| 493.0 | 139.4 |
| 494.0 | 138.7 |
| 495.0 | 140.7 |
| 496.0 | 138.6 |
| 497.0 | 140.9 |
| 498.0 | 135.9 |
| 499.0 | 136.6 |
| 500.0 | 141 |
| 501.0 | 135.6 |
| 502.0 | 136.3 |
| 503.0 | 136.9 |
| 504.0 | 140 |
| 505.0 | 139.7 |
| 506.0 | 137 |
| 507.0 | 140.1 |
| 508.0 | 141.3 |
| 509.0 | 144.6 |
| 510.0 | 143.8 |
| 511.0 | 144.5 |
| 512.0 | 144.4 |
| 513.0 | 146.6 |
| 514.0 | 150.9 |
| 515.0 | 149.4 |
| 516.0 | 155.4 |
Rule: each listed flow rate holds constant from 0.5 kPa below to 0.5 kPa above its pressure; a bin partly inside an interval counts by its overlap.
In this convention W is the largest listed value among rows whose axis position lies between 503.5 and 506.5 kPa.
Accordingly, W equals 140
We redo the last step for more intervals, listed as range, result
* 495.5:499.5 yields 140.9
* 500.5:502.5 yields 136.3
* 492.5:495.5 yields 140.7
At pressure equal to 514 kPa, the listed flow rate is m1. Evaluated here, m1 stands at 150.9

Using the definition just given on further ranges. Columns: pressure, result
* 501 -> 135.6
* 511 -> 144.5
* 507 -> 140.1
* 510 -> 143.8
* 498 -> 135.9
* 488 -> 147.3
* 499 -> 136.6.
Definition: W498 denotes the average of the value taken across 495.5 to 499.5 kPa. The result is 138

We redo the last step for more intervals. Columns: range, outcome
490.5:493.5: 140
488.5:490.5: 146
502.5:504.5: 138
